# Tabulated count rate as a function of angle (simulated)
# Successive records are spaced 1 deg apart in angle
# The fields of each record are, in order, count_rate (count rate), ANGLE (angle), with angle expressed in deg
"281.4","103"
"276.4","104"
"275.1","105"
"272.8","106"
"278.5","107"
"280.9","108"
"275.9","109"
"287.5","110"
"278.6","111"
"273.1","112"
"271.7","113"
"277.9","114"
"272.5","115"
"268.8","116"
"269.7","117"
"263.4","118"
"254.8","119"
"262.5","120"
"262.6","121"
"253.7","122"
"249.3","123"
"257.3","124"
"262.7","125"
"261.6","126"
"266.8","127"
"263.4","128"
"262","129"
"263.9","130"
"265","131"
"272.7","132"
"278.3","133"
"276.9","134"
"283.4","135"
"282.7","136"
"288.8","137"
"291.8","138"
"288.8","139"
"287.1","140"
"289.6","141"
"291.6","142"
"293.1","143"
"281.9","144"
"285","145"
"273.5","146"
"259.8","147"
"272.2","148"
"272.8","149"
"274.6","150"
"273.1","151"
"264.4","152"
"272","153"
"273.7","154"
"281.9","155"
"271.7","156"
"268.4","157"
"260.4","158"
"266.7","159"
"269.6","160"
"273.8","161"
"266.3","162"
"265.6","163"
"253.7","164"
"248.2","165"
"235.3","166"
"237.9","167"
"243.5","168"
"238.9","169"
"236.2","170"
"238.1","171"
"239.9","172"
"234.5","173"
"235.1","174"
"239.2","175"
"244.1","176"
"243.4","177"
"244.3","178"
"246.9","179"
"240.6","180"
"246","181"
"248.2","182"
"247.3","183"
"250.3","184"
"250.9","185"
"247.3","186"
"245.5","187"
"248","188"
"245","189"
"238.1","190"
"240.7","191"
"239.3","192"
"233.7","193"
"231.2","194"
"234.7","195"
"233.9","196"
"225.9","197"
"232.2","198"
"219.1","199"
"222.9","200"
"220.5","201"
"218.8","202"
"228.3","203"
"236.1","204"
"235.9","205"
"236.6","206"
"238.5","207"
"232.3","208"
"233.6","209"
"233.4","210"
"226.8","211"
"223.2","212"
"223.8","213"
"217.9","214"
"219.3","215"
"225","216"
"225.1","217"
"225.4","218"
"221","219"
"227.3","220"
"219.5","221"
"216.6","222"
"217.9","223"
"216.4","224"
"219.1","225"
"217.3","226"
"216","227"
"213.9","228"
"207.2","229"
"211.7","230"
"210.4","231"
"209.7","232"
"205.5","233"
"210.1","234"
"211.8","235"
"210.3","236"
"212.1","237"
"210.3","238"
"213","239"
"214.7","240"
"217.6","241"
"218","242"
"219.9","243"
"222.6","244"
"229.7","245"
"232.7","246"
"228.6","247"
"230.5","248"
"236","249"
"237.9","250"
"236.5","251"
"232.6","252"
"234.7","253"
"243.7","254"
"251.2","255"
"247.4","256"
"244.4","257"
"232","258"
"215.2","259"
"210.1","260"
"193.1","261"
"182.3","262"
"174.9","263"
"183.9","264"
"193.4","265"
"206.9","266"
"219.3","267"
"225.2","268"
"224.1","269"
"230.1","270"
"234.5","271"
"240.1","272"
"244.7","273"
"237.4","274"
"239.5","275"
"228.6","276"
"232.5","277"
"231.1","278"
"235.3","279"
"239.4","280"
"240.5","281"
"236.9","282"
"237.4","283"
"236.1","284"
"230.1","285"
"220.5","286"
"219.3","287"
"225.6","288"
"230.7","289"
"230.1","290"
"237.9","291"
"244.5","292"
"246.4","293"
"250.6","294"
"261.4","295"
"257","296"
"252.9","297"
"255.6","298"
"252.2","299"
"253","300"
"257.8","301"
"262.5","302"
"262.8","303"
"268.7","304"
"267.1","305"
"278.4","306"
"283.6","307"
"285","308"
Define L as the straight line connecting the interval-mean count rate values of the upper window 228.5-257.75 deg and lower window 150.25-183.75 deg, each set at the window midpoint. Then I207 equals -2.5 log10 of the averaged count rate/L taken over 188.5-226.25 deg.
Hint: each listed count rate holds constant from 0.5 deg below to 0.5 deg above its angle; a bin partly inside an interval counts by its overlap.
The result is 0.05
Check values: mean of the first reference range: 253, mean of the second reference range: 224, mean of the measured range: 228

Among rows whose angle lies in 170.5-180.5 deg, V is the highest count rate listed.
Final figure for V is 246.9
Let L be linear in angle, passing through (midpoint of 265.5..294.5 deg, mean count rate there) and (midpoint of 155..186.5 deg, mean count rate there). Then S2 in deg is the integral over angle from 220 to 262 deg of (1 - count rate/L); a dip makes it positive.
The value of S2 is 3.2 deg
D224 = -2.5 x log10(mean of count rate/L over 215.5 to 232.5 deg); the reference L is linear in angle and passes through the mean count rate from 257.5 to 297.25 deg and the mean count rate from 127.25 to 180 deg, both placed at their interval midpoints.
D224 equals 0.122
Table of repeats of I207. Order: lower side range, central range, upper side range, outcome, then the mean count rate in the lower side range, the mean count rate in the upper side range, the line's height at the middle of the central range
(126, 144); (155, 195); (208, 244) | 0.018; 279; 218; 252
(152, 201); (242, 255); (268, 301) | 0.042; 247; 239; 241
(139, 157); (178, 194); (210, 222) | 0.014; 278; 223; 247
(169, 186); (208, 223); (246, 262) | 0.058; 243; 230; 237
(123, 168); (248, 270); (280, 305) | 0.139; 271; 245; 251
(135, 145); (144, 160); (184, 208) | 0.020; 288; 235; 277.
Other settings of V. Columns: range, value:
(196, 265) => 251.2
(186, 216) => 248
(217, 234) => 227.3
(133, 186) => 293.1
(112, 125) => 277.9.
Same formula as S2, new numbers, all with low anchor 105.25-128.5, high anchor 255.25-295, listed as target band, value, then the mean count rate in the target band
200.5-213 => 0.8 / 230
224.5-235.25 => 1.2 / 212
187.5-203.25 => 1.0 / 232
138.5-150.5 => -0.9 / 281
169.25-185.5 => 0.6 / 243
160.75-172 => 0.3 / 248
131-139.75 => -0.6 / 282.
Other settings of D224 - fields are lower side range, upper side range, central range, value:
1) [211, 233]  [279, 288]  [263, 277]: 0.034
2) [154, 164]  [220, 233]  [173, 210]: 0.023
